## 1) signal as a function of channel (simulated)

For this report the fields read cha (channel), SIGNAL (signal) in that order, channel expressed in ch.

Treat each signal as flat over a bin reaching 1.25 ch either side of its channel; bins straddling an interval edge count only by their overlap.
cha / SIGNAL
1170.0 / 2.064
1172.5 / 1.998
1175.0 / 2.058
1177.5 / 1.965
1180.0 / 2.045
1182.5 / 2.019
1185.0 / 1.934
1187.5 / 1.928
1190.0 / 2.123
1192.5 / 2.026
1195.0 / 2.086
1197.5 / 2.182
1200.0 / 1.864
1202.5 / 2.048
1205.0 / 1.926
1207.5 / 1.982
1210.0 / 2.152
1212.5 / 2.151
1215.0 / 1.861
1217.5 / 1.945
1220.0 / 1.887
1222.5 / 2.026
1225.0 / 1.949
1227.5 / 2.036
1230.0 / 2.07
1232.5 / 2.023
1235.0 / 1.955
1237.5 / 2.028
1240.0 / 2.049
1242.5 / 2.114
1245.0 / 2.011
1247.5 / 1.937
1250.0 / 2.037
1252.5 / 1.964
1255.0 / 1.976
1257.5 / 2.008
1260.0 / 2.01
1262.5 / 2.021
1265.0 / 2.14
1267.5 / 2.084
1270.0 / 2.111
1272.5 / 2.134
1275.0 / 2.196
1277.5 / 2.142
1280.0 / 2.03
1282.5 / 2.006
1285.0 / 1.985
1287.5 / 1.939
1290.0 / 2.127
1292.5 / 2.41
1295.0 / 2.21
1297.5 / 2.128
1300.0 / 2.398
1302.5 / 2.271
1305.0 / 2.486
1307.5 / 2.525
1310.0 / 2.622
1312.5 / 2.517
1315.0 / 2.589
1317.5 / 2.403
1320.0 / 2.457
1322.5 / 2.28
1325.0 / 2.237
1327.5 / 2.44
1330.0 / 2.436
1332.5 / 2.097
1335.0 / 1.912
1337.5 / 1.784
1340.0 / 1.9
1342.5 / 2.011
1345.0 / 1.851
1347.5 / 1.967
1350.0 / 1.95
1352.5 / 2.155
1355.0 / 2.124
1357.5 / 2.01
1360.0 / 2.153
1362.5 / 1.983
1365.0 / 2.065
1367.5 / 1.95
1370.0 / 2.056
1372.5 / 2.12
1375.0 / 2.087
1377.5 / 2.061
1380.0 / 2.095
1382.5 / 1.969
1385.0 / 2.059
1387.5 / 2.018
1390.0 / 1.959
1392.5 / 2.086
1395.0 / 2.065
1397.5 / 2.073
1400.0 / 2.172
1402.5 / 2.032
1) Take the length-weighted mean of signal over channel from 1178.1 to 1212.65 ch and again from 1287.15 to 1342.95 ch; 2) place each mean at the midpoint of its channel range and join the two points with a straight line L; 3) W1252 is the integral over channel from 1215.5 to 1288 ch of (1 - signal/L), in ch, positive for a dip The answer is 4.0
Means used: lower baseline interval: 2.03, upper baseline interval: 2.28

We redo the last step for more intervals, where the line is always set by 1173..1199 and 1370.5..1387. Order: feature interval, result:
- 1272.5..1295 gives -0.7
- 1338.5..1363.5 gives 0.6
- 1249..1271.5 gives 0.1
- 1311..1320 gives -2.0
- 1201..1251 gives 0.8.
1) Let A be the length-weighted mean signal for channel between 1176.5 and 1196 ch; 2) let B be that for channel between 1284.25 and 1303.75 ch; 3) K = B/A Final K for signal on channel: 1.1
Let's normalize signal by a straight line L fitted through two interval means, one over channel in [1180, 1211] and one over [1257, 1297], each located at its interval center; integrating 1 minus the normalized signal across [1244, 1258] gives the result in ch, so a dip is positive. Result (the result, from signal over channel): 0.6 ch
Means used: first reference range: 2.02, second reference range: 2.1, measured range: 1.99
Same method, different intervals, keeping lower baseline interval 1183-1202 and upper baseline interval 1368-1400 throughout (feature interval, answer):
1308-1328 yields -3.93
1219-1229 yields 0.24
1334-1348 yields 1.01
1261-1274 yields -0.40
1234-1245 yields -0.03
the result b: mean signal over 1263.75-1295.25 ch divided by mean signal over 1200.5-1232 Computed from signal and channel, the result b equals 1.06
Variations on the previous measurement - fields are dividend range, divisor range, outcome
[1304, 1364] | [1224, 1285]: 1.08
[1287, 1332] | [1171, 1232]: 1.17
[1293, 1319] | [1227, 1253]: 1.19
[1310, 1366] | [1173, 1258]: 1.08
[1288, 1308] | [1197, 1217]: 1.14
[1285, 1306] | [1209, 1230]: 1.11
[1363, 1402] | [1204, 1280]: 1.01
